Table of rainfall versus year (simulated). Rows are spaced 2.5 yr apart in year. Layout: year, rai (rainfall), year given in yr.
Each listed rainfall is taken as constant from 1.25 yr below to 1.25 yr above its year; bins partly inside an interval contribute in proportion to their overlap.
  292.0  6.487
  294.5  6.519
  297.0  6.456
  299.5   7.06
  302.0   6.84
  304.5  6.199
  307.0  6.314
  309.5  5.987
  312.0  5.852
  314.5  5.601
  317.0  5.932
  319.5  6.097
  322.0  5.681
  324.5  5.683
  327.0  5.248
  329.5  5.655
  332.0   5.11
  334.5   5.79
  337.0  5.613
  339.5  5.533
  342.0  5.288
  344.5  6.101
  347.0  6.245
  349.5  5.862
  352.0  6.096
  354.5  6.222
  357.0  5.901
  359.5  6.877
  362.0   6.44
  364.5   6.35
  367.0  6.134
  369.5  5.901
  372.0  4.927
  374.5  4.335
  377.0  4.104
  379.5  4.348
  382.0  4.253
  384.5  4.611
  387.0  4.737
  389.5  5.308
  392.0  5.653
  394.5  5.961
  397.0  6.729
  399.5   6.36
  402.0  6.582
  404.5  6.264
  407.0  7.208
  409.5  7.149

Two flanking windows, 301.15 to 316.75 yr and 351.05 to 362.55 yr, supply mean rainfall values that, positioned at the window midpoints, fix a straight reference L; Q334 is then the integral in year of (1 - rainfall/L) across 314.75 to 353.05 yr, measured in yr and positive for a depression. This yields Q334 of 2.98 yr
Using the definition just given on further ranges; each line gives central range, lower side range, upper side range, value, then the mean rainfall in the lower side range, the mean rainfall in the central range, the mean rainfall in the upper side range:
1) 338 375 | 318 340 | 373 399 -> -4.0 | 5.61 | 5.91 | 5.04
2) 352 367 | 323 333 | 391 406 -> -1.3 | 5.44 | 6.32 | 6.28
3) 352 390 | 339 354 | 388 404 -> 3.8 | 5.89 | 5.39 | 6.09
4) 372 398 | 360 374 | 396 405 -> 5.2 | 5.91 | 4.98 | 6.5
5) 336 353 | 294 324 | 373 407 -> 0.1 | 6.19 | 5.82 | 5.39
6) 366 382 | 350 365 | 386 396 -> 2.7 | 6.29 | 4.88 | 5.46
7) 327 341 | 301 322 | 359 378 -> 0.9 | 6.07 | 5.51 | 5.6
